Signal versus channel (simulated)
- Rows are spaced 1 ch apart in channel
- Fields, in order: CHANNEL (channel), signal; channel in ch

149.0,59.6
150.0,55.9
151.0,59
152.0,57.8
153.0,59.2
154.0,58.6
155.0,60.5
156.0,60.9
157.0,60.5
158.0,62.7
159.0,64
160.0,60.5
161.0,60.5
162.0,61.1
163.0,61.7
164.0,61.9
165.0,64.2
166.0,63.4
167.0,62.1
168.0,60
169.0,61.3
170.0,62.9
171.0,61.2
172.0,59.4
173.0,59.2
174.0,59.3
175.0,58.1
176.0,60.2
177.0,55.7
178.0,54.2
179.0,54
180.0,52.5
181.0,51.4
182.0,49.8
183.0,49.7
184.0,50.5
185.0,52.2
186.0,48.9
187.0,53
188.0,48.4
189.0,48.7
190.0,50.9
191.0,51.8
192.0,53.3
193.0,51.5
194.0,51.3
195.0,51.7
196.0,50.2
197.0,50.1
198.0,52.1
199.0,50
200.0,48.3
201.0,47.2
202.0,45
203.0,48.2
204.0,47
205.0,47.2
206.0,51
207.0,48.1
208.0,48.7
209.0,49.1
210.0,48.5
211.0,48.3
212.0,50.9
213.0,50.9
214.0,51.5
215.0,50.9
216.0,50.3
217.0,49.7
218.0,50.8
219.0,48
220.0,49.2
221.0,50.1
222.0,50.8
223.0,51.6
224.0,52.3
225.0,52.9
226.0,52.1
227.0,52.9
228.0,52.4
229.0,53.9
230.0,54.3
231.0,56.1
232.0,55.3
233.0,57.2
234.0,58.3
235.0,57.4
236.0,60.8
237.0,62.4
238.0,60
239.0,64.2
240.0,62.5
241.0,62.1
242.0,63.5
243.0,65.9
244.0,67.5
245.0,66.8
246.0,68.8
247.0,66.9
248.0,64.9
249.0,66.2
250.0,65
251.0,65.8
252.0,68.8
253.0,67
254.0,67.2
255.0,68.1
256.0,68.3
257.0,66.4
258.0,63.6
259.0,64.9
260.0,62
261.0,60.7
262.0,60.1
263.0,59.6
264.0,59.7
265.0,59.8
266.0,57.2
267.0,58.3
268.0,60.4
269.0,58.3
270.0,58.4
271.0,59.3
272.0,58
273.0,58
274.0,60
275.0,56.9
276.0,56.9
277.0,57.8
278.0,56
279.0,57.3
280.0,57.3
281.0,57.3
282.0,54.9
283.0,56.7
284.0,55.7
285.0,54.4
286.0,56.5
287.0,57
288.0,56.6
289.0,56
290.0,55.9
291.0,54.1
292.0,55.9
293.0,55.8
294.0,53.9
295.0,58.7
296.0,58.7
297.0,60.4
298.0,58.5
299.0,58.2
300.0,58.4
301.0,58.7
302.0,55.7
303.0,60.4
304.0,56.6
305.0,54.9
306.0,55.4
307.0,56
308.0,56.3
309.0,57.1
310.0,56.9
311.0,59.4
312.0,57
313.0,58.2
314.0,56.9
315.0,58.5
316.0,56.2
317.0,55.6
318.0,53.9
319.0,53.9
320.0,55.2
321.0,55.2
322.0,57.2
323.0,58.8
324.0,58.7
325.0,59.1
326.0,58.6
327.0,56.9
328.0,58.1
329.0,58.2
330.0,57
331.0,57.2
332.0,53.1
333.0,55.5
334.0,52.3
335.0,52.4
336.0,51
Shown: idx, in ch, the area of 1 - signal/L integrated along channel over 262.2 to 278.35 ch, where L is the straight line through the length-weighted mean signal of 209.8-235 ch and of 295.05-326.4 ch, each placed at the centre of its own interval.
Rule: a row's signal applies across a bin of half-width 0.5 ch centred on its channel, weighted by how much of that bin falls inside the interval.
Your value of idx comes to -1.05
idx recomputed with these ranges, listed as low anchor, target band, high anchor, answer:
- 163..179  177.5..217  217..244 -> 5.5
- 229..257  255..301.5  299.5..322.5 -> 1.0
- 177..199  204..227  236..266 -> 2.8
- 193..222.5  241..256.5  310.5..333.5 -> -4.3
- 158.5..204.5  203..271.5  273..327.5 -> -2.3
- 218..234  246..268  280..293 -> -3.8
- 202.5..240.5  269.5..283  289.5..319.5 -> -0.5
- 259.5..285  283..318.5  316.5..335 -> 0.2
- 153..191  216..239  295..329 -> 1.3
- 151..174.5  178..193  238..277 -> 2.5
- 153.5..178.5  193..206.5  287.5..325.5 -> 2.4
